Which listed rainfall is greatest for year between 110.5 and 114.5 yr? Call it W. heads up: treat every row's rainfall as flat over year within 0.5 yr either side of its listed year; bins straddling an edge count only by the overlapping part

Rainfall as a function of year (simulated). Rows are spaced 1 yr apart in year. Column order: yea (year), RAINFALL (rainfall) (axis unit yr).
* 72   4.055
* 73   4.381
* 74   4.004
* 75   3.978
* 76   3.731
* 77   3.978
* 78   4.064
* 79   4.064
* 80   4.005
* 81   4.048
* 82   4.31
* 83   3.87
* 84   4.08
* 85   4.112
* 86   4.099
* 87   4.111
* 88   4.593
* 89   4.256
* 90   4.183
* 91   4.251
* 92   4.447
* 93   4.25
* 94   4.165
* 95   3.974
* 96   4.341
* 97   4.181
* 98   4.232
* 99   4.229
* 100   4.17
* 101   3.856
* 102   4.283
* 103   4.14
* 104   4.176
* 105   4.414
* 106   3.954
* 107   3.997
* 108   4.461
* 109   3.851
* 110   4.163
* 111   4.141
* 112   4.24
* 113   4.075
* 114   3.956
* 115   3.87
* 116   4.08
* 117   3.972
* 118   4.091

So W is 4.24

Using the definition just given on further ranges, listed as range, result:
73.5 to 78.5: 4.064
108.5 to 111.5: 4.163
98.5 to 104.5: 4.283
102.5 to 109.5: 4.461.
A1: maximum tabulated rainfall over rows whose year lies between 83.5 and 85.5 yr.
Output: 4.112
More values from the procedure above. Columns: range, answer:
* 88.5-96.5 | 4.447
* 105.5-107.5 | 3.997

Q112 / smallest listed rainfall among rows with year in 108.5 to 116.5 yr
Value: 3.851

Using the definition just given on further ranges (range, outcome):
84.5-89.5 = 4.099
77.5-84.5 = 3.87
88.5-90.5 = 4.183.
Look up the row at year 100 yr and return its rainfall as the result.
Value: 4.17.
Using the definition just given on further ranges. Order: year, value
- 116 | 4.08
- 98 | 4.232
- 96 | 4.341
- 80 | 4.005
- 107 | 3.997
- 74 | 4.004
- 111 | 4.141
